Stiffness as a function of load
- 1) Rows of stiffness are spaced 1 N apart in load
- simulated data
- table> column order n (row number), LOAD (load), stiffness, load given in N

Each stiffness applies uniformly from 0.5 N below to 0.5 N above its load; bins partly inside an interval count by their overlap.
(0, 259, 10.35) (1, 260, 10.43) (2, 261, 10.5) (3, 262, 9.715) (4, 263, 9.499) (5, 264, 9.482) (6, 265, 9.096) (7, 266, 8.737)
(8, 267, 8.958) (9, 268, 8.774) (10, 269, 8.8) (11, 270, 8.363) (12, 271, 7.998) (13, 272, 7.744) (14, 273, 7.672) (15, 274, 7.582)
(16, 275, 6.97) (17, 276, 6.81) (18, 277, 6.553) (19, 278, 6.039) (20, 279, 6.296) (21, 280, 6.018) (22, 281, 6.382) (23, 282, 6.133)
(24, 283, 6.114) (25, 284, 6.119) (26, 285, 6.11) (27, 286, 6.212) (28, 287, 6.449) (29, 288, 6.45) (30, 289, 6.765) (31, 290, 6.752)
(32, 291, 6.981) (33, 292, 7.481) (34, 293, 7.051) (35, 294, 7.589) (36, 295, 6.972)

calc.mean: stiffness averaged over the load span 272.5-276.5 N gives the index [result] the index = 7.26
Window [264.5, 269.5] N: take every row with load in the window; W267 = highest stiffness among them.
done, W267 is 9.096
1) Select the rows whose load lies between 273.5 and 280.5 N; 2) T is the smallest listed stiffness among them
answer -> 6.018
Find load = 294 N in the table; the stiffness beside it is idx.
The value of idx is 7.589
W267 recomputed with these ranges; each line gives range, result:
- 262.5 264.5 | 9.499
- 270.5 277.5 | 7.998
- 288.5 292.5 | 7.481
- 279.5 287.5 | 6.449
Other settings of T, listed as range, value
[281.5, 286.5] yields 6.11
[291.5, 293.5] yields 7.051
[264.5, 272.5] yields 7.744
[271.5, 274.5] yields 7.582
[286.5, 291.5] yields 6.449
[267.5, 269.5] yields 8.774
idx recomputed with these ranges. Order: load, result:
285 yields 6.11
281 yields 6.382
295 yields 6.972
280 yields 6.018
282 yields 6.133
